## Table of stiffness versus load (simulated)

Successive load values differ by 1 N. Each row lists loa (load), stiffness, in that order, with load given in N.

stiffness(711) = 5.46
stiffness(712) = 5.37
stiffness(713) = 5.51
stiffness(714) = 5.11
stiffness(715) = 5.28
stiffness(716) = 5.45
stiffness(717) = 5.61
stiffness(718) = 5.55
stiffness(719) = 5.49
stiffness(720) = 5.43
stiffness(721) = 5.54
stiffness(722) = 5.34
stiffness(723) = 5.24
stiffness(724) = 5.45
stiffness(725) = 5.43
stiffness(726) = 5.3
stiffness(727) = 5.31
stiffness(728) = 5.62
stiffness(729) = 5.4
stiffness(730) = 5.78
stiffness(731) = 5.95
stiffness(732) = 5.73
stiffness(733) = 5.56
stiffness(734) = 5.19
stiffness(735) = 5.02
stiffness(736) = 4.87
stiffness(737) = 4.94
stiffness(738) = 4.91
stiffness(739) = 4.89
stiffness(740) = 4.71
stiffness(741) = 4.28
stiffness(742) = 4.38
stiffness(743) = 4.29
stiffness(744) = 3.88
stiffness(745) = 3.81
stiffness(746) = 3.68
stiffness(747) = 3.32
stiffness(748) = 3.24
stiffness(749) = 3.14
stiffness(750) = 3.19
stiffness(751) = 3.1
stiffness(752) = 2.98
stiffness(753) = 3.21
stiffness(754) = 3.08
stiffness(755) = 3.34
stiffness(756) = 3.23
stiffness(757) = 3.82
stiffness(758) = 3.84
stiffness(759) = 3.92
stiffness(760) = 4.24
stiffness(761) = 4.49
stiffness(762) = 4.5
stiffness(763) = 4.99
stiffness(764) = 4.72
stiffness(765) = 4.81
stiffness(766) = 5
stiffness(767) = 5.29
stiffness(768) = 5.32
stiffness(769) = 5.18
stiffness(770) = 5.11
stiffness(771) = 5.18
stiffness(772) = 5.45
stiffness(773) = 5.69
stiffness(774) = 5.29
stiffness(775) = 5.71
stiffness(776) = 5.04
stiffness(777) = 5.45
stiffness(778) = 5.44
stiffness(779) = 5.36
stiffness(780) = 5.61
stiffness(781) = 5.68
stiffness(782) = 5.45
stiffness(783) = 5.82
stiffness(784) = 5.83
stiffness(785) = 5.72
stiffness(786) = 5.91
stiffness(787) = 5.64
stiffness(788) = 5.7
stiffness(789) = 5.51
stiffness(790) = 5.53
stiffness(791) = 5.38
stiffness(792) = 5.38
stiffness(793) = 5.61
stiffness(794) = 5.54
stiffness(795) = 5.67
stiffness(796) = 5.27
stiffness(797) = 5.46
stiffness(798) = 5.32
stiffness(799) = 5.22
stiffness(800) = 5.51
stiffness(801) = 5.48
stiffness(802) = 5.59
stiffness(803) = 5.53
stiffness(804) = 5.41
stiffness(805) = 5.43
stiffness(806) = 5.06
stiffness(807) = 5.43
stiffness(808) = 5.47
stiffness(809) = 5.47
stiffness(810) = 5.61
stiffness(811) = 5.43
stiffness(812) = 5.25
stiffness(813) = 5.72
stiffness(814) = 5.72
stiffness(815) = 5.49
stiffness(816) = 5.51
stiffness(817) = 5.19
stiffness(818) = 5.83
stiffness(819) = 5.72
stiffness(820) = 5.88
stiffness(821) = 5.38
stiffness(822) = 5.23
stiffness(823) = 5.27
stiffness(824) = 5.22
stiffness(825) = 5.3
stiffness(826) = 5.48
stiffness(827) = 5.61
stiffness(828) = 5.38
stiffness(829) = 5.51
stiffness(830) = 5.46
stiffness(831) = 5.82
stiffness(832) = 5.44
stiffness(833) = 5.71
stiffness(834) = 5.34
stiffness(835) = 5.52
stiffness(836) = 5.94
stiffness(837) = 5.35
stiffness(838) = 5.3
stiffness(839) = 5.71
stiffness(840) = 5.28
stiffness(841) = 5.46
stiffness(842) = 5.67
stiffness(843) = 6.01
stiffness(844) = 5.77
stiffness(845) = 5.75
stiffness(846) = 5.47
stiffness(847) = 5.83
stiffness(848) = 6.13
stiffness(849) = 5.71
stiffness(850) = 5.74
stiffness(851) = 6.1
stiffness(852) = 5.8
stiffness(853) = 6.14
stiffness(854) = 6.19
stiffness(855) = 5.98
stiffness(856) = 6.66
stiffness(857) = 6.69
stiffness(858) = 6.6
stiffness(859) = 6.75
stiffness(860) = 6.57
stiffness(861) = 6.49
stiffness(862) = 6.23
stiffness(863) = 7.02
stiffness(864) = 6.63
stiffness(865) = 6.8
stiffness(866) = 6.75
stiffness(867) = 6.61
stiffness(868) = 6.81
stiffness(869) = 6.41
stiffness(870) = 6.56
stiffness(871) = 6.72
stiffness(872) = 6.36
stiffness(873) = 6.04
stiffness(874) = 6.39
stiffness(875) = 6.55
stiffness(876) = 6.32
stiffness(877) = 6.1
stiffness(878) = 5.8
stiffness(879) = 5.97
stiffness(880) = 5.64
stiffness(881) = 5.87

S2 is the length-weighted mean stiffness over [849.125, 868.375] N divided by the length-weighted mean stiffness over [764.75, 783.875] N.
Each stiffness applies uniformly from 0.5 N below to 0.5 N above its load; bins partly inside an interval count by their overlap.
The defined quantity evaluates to 1.2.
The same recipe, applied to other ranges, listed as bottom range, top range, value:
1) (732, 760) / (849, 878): 1.59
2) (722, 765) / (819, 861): 1.30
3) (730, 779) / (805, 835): 1.21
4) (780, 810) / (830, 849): 1.02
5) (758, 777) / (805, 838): 1.10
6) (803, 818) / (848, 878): 1.17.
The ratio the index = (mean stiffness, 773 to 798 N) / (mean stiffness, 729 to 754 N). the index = 1.28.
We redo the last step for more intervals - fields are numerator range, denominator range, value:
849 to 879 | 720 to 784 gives 1.34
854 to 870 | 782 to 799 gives 1.18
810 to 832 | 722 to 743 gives 1.06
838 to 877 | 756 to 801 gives 1.19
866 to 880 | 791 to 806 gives 1.17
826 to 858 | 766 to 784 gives 1.06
